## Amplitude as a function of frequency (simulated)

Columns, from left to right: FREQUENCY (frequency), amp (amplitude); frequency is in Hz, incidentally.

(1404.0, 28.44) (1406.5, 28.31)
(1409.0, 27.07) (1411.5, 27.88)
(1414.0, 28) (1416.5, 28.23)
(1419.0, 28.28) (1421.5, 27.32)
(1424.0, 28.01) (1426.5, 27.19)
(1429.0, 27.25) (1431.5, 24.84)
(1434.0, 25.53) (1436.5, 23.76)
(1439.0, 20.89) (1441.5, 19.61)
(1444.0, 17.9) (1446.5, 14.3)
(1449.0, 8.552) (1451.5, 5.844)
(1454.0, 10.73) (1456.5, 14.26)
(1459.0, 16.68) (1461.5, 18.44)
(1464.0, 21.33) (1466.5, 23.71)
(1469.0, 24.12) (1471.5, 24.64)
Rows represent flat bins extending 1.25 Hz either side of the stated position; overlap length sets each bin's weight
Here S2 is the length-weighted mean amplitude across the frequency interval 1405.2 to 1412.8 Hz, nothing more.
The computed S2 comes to 27.8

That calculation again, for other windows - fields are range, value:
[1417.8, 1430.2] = 27.6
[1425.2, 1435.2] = 26.2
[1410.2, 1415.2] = 27.9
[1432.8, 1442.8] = 22.4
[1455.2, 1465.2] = 17.6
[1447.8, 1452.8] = 7.22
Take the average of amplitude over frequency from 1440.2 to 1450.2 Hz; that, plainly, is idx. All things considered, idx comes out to 15.2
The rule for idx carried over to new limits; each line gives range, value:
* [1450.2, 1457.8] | 10.3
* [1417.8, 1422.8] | 27.8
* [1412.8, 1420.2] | 28.2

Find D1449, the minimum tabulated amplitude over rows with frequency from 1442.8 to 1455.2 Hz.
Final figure 5.844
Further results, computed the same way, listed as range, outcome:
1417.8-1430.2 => 27.19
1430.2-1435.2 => 24.84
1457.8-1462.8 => 16.68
